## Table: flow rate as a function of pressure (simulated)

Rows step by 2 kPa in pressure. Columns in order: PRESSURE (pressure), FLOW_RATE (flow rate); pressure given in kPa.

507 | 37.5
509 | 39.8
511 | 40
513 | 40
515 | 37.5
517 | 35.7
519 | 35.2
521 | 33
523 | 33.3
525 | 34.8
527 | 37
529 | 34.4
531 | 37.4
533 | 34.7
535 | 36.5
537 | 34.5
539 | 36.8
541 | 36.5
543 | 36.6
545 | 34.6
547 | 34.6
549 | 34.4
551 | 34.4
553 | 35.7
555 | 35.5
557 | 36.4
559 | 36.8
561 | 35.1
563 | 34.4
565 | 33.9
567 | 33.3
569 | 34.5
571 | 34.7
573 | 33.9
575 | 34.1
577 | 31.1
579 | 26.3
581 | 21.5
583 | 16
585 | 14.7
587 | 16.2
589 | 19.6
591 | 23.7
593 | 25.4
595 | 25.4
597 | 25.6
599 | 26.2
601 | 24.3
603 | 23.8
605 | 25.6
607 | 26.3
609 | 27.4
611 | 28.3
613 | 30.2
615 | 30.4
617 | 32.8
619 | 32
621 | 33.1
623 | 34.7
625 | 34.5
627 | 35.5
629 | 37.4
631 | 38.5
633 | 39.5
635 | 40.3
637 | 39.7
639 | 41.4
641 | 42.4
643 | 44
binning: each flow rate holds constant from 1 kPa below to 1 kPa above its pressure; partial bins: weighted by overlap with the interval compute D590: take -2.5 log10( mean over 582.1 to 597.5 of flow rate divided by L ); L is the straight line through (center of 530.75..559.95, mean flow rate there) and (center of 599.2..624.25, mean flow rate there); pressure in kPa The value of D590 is 0.44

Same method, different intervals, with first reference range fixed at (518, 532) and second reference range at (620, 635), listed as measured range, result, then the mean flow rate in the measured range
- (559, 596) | 0.28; 27.7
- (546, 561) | 0.00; 35.4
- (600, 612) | 0.36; 26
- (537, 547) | -0.02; 35.8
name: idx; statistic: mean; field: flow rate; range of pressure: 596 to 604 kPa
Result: 25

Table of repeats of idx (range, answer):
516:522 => 34.6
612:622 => 31.7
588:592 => 21.6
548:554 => 34.8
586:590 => 17.9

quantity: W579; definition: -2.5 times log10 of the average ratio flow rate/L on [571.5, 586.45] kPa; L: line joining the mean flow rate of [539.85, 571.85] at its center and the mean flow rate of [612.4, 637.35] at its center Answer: 0.352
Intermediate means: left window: 35.1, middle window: 25.4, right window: 35.2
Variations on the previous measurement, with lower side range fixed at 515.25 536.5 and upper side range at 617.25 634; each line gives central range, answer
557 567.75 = 0.01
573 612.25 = 0.40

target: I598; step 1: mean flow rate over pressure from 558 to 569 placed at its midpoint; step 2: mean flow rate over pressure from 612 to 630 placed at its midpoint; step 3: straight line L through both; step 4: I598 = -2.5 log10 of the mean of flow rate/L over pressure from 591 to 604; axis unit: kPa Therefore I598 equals 0.33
